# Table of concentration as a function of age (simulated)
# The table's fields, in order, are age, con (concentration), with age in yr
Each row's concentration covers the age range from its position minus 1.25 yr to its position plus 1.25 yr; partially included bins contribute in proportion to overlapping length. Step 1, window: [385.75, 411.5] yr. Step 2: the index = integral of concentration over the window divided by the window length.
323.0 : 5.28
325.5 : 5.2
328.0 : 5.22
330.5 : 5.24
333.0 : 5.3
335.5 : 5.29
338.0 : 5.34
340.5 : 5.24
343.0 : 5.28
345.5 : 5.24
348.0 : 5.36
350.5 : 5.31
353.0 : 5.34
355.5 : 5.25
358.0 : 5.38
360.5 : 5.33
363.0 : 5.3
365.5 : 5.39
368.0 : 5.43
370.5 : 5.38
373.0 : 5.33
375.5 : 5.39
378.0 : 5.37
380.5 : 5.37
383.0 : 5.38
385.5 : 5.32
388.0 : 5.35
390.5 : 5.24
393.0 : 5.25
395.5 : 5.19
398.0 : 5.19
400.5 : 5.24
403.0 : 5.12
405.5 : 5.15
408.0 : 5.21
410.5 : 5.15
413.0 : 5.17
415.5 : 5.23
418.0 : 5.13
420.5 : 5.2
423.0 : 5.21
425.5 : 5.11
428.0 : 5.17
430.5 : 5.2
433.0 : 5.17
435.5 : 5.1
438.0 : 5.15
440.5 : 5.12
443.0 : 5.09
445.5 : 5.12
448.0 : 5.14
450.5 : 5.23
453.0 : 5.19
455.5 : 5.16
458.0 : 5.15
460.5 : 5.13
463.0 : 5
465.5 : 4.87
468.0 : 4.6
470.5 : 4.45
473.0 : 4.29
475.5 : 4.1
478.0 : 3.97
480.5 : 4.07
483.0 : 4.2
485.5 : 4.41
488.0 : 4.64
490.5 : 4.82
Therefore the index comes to 5.21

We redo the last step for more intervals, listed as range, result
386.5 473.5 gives 5.11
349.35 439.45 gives 5.26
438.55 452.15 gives 5.14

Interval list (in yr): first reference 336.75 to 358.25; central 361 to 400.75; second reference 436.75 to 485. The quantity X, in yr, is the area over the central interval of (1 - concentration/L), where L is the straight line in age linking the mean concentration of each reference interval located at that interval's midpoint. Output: -1.3 yr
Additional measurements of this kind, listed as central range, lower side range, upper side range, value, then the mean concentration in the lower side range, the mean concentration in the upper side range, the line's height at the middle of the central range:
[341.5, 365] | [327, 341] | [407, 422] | -0.3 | 5.27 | 5.18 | 5.25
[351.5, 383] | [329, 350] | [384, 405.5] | -0.6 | 5.29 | 5.23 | 5.26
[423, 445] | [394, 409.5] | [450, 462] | 0.1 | 5.18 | 5.16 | 5.17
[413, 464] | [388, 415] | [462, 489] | -3.7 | 5.2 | 4.41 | 4.81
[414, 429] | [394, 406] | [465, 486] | -0.7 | 5.18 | 4.31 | 4.93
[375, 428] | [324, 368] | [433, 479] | -1.4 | 5.3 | 4.89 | 5.09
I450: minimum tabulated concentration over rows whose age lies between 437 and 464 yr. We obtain 5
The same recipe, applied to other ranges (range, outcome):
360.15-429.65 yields 5.11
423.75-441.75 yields 5.1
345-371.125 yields 5.24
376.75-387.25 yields 5.32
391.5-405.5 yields 5.12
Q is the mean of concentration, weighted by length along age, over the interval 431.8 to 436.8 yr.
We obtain 5.13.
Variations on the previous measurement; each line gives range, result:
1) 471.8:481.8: 4.11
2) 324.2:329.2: 5.21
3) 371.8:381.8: 5.37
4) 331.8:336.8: 5.3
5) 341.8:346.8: 5.26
